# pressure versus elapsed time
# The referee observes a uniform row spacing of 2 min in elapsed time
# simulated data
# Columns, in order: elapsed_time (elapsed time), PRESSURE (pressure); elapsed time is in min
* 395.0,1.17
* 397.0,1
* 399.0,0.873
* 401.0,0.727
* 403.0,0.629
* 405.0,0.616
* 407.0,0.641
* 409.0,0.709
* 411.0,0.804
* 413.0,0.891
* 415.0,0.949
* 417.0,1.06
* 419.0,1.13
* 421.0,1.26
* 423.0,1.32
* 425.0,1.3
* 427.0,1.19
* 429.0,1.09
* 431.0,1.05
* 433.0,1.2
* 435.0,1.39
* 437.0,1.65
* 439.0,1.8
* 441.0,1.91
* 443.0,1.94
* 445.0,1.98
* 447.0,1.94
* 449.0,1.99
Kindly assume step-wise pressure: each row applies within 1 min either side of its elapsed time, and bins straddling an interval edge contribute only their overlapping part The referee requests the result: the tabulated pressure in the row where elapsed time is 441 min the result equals 1.91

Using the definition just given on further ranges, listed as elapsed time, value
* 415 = 0.949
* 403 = 0.629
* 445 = 1.98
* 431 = 1.05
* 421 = 1.26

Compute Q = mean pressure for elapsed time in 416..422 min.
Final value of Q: 1.15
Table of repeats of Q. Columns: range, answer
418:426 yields 1.25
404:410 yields 0.655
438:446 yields 1.91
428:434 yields 1.11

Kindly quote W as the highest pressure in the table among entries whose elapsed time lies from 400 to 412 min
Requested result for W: 0.804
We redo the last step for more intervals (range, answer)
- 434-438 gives 1.65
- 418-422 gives 1.26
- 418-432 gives 1.32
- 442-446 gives 1.98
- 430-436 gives 1.39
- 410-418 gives 1.06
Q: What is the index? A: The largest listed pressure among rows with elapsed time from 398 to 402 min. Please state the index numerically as 0.873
